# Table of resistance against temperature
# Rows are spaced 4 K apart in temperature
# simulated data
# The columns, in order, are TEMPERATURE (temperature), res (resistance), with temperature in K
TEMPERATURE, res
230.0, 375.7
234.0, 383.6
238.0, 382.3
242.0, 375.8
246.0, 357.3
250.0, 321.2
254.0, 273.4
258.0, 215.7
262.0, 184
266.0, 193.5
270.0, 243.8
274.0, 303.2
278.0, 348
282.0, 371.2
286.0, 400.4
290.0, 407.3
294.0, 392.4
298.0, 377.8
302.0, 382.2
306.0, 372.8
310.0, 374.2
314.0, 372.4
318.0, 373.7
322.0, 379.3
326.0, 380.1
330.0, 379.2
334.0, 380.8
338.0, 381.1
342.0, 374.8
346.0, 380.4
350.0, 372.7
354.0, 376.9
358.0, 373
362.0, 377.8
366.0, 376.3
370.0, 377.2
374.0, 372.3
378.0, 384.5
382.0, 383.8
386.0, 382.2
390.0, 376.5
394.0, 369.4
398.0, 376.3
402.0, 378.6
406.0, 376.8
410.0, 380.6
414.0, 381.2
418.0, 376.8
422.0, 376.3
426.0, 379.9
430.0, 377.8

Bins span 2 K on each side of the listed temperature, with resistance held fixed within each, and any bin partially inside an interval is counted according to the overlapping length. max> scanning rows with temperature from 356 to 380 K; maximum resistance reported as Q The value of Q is 384.5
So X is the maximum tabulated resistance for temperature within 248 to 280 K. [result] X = 348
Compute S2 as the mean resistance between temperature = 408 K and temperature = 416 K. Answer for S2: 381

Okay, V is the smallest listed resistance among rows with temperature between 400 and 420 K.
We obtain 376.8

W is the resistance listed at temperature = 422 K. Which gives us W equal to 376.3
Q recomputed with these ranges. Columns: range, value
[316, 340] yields 381.1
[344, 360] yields 380.4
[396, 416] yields 381.2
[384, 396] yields 382.2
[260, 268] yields 193.5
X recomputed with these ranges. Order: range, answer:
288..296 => 407.3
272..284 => 371.2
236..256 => 382.3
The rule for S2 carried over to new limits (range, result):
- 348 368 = 375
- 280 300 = 390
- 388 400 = 374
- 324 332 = 380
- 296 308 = 378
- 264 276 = 247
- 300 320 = 375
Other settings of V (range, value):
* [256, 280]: 184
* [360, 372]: 376.3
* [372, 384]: 372.3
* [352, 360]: 373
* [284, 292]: 400.4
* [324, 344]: 374.8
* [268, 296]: 243.8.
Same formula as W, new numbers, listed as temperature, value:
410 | 380.6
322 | 379.3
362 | 377.8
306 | 372.8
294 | 392.4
